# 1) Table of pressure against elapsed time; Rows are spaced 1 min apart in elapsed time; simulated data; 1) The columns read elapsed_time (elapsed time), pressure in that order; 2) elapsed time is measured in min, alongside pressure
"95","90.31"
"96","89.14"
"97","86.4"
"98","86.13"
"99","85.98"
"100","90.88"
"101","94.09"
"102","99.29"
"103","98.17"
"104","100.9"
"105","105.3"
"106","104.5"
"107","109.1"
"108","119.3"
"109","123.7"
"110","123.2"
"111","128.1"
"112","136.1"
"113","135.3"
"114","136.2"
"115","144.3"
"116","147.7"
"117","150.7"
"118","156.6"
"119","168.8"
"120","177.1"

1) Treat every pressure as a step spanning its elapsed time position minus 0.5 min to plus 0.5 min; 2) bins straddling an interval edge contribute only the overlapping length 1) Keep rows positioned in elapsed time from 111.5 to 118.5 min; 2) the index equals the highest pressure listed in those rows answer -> 156.6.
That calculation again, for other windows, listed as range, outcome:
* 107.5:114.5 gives 136.2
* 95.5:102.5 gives 99.29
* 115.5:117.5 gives 150.7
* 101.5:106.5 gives 105.3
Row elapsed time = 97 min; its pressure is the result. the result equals 86.4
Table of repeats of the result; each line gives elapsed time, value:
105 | 105.3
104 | 100.9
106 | 104.5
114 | 136.2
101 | 94.09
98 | 86.13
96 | 89.14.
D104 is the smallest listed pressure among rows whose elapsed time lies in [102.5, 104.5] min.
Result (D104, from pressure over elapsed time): 98.17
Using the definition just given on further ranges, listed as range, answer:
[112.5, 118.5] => 135.3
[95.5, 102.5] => 85.98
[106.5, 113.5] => 109.1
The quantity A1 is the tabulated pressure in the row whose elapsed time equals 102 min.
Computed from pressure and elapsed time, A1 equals 99.29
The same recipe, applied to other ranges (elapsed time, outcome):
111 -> 128.1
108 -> 119.3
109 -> 123.7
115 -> 144.3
